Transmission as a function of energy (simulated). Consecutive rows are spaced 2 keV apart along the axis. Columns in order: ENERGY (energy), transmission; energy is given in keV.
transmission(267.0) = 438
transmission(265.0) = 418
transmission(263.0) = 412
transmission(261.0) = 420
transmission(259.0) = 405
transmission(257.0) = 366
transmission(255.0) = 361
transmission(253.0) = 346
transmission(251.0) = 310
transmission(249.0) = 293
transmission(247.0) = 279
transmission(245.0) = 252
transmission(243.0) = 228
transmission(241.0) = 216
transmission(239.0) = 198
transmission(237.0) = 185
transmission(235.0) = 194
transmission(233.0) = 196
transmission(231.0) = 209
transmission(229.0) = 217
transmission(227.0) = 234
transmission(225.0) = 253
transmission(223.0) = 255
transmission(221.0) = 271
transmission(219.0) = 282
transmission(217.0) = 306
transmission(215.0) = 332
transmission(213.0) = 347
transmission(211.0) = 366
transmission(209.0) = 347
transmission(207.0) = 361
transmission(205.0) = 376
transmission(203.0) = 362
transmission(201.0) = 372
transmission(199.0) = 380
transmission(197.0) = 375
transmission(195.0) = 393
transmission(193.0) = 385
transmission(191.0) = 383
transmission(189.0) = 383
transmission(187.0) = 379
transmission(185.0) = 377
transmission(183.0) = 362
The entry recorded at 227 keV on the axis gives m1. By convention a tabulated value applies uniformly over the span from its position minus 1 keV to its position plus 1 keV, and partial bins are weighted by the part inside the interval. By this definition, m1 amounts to 234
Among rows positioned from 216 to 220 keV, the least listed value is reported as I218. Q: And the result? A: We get 282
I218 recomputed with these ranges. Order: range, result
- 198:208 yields 361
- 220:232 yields 209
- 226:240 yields 185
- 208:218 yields 306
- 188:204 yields 362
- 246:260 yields 279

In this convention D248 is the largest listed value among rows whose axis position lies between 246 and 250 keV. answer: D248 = 293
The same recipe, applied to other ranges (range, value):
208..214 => 366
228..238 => 217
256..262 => 420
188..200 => 393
